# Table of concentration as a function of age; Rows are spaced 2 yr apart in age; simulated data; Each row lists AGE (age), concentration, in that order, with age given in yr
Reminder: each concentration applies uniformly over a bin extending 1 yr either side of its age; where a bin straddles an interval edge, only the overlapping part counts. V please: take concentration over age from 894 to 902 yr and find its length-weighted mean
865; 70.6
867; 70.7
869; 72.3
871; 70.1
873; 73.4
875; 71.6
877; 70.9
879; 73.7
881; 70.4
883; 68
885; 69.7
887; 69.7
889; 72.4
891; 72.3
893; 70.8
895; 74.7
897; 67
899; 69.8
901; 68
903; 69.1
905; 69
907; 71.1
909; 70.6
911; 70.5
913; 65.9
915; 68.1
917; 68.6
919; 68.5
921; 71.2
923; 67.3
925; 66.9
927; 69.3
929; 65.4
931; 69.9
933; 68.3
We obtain 69.9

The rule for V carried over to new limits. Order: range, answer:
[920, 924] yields 69.2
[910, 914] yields 68.2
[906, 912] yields 70.7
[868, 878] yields 71.7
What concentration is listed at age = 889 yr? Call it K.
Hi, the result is 72.4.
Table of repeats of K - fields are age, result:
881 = 70.4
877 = 70.9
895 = 74.7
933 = 68.3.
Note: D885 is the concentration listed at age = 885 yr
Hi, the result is 69.7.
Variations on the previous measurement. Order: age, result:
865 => 70.6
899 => 69.8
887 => 69.7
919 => 68.5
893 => 70.8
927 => 69.3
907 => 71.1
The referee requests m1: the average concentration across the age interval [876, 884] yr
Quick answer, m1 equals 70.8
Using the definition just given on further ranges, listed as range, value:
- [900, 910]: 69.6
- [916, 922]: 69.4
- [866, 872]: 71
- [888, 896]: 72.5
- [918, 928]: 68.6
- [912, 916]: 67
